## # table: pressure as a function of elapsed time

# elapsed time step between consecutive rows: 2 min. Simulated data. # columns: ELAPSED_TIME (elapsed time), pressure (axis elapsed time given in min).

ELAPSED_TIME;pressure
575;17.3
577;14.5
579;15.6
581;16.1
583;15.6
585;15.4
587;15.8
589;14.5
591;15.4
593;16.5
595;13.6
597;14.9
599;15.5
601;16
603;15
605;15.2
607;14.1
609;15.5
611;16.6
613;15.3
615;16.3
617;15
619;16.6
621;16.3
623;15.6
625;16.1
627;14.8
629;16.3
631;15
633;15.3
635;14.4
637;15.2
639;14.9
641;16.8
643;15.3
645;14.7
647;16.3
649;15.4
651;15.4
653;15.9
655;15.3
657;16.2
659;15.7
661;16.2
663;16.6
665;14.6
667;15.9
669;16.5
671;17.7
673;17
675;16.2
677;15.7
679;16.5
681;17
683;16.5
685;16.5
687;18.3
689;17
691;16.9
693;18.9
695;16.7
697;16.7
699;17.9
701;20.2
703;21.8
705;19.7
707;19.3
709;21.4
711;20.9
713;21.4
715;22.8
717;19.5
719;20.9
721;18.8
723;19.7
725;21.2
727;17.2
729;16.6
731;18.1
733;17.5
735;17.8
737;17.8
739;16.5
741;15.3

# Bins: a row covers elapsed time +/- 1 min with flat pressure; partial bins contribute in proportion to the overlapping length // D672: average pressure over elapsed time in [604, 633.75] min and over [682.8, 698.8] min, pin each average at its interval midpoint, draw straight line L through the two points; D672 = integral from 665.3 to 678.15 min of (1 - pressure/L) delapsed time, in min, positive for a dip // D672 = 0.3 min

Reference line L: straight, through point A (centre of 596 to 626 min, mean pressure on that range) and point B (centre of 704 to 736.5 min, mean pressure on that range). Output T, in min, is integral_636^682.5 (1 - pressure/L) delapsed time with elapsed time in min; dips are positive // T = 3.7 min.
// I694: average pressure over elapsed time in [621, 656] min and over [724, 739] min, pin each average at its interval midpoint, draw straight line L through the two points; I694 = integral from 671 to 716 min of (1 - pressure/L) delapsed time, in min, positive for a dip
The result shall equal -3.9 min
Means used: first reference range 15.5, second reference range 17.9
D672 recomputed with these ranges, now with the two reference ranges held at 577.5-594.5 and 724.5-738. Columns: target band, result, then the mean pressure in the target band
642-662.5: 1.17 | 15.7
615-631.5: 0.37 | 15.8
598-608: 0.40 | 15.2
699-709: -1.53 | 20.1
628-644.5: 0.98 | 15.4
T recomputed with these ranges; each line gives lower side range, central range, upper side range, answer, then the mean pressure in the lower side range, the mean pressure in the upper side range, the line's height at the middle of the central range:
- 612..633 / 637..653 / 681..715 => 1.05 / 15.7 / 18.8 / 16.6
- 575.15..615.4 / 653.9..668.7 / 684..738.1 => 1.36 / 15.4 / 18.9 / 17.4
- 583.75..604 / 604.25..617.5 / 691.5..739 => 0.30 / 15.3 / 19.2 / 15.8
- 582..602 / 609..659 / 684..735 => 3.01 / 15.3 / 19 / 16.6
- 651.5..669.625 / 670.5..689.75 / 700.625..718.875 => 1.07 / 15.9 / 20.8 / 17.8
